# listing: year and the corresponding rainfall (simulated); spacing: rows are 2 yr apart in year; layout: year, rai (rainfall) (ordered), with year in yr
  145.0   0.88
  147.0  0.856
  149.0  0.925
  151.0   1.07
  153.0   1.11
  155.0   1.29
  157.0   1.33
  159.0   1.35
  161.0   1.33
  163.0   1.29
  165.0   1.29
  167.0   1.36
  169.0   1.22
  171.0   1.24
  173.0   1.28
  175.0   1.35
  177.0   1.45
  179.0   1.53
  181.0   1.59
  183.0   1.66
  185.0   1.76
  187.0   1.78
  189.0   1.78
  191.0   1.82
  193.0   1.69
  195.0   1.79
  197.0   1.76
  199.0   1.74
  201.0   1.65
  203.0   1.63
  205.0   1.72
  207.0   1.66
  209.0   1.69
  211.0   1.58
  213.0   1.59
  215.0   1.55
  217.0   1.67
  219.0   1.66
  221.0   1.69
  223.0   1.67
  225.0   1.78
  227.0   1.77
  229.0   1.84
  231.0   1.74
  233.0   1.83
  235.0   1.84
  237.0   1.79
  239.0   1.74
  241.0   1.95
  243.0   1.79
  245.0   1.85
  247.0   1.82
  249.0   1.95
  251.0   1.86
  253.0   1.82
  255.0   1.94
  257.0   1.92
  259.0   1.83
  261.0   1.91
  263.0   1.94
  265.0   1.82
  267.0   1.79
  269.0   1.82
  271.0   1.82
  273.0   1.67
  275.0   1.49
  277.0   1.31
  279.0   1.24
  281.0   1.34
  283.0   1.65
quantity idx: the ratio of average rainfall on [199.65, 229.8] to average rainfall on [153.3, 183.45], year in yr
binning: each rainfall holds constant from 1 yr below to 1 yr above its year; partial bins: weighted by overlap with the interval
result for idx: 1.23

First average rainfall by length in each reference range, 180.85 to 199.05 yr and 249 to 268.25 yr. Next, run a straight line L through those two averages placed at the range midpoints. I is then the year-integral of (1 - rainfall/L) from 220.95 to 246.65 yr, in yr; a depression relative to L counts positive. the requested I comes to 0.4 yr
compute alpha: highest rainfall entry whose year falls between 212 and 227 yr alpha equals 1.78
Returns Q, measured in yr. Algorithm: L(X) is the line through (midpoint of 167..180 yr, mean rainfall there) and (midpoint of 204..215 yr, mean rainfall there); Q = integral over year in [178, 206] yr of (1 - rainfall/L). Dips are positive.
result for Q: -4.0 yr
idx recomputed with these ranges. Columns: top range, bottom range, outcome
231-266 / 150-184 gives 1.39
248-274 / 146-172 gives 1.54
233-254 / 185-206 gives 1.06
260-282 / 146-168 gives 1.37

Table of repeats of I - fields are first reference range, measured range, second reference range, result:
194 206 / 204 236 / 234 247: 1.2 yr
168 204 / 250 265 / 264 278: -2.0 yr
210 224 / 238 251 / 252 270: -0.5 yr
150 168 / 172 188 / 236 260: -1.6 yr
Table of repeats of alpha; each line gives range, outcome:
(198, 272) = 1.95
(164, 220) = 1.82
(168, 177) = 1.45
